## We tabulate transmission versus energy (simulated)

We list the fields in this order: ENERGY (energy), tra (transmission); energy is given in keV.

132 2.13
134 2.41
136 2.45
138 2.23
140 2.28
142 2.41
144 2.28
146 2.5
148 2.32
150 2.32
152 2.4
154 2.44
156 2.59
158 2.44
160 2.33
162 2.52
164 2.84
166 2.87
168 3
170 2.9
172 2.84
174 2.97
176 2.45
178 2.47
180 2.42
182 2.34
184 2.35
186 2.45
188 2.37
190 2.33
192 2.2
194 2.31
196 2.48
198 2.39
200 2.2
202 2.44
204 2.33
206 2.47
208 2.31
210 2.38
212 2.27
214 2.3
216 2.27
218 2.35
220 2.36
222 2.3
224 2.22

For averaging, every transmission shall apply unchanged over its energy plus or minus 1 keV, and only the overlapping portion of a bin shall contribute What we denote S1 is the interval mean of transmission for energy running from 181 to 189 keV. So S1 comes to 2.38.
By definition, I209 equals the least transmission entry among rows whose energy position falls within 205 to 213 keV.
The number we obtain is 2.27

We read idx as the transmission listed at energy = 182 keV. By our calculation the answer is 2.34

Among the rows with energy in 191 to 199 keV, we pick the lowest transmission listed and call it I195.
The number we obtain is 2.2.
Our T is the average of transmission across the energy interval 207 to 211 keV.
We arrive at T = 2.34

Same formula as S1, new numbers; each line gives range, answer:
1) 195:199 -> 2.44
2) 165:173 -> 2.9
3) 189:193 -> 2.27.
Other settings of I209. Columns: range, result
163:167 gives 2.84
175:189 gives 2.34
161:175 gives 2.52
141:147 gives 2.28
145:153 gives 2.32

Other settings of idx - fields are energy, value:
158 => 2.44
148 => 2.32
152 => 2.4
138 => 2.23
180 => 2.42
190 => 2.33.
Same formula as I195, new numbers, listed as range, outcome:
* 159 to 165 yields 2.33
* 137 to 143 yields 2.23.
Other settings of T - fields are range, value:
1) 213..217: 2.29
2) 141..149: 2.38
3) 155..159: 2.51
